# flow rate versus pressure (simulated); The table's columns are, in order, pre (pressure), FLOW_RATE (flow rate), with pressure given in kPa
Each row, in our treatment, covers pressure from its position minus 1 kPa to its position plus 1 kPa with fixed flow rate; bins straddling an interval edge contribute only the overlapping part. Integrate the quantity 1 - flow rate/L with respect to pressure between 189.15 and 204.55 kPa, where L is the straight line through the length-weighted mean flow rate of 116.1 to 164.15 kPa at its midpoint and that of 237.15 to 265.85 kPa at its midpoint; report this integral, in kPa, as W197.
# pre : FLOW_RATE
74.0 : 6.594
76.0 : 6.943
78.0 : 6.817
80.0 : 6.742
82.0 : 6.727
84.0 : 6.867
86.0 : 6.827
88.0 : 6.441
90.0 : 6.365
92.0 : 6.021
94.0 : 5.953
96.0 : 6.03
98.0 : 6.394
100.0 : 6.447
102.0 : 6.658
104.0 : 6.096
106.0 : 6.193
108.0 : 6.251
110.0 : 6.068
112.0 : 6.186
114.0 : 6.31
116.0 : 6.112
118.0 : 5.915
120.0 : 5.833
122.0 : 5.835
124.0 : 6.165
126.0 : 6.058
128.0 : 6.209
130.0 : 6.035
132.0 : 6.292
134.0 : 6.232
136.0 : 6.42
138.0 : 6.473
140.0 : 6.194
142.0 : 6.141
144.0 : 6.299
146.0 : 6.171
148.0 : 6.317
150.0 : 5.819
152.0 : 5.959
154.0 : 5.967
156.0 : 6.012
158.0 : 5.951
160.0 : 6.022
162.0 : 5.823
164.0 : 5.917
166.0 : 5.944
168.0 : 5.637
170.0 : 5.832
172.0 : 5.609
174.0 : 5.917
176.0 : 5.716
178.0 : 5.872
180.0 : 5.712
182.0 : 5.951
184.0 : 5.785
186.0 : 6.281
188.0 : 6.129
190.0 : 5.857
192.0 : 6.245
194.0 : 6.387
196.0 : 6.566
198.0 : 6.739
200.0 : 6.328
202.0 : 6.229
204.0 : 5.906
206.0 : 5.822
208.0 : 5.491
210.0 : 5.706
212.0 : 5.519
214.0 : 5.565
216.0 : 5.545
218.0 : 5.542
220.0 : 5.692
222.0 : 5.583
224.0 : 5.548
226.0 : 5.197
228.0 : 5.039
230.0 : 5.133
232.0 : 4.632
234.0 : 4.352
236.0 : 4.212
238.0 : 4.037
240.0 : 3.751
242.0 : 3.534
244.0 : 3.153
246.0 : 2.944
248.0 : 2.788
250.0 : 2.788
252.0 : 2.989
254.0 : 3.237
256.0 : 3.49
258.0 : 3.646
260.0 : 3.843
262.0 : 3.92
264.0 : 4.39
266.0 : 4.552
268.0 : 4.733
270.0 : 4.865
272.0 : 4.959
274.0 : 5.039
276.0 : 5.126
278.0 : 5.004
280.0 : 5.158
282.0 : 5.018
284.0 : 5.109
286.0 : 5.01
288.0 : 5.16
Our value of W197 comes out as -5.0 kPa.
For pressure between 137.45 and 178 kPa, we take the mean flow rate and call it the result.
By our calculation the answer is 5.98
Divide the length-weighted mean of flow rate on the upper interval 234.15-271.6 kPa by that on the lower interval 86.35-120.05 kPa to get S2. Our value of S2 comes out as 0.60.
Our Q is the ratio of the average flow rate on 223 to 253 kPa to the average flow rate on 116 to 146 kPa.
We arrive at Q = 0.65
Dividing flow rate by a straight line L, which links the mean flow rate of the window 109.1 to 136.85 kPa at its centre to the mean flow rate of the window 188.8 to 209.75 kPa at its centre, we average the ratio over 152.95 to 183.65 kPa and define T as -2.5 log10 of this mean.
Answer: 0.05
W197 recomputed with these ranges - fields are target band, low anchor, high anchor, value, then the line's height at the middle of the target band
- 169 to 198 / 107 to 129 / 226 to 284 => -4.7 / 5.18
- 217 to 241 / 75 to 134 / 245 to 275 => -2.9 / 4.36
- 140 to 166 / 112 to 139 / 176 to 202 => 0.5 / 6.14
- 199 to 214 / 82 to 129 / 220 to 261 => -4.1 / 4.59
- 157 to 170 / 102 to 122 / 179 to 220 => 0.3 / 6.03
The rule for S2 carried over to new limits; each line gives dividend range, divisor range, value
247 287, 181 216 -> 0.71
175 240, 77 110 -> 0.87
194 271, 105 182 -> 0.78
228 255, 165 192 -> 0.63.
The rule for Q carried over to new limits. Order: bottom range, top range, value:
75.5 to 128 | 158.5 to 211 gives 0.95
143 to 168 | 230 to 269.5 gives 0.63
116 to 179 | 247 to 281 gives 0.69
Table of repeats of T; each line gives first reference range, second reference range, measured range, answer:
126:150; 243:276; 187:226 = -0.201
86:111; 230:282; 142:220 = -0.165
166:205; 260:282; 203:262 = 0.192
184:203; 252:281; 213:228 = 0.016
